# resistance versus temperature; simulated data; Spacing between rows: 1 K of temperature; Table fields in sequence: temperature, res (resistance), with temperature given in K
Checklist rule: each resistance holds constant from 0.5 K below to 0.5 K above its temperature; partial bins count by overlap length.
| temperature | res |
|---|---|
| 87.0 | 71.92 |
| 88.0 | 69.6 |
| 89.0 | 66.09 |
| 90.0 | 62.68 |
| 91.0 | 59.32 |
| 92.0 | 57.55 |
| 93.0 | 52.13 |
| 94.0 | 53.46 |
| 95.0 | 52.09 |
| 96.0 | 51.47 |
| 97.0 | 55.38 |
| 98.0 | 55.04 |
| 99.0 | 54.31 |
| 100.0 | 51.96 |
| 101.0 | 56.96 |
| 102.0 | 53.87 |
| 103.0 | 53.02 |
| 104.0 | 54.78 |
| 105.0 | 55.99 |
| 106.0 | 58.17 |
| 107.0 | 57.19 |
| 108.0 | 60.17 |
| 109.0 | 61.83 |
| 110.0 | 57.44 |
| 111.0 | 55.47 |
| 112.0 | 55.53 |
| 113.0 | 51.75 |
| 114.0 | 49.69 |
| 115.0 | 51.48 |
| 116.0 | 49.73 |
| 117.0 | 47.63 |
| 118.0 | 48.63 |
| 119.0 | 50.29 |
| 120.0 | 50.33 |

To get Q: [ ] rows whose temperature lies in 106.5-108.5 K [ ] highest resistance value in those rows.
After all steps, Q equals 60.17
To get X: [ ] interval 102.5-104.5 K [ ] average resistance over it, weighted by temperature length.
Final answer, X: 53.9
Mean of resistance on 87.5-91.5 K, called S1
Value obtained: 64.4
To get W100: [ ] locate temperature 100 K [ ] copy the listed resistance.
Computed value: 51.96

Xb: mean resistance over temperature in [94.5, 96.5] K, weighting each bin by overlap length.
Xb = 51.8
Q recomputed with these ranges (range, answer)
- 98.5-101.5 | 56.96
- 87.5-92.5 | 69.6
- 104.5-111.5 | 61.83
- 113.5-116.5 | 51.48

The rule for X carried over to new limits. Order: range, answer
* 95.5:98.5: 54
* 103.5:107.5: 56.5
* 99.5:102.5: 54.3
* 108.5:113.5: 56.4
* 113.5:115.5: 50.6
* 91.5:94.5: 54.4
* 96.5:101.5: 54.7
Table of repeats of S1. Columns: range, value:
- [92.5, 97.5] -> 52.9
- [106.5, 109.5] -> 59.7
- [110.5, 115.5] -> 52.8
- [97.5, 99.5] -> 54.7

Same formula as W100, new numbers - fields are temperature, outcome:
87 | 71.92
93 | 52.13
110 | 57.44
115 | 51.48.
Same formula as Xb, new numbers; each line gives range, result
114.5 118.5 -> 49.4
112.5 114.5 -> 50.7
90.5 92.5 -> 58.4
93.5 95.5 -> 52.8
